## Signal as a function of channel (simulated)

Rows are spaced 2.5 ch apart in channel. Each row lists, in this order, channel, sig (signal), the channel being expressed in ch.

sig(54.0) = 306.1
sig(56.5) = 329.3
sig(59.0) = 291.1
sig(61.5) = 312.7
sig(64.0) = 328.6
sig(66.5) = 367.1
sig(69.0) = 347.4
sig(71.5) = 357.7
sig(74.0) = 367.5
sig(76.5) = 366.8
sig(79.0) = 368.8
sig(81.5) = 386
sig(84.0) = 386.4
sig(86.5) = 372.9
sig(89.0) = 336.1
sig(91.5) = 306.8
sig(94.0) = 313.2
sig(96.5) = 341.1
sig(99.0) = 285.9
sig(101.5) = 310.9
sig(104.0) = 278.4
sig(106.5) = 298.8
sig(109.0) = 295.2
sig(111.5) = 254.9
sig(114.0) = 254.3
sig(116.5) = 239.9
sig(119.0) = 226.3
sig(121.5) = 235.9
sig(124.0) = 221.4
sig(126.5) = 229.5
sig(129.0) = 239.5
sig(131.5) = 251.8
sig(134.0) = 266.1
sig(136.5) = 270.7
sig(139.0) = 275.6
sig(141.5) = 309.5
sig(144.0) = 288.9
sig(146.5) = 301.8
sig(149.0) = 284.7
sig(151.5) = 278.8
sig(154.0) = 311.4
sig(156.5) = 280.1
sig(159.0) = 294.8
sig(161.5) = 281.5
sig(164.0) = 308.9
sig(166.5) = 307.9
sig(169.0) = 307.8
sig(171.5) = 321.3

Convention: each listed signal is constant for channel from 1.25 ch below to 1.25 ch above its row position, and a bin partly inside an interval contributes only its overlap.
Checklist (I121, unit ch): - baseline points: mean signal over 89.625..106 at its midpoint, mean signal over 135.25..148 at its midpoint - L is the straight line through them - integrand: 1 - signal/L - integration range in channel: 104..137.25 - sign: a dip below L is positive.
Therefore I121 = 5.0 ch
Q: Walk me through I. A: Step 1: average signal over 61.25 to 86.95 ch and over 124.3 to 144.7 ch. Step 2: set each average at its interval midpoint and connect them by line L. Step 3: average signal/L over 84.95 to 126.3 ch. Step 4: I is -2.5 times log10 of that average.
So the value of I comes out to 0.10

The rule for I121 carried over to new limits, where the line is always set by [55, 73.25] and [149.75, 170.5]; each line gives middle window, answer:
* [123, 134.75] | 2.57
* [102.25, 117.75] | 2.19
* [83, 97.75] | -0.83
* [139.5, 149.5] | 0.23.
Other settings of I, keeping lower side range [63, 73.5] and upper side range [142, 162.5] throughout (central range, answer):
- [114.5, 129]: 0.32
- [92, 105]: 0.08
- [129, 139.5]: 0.16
